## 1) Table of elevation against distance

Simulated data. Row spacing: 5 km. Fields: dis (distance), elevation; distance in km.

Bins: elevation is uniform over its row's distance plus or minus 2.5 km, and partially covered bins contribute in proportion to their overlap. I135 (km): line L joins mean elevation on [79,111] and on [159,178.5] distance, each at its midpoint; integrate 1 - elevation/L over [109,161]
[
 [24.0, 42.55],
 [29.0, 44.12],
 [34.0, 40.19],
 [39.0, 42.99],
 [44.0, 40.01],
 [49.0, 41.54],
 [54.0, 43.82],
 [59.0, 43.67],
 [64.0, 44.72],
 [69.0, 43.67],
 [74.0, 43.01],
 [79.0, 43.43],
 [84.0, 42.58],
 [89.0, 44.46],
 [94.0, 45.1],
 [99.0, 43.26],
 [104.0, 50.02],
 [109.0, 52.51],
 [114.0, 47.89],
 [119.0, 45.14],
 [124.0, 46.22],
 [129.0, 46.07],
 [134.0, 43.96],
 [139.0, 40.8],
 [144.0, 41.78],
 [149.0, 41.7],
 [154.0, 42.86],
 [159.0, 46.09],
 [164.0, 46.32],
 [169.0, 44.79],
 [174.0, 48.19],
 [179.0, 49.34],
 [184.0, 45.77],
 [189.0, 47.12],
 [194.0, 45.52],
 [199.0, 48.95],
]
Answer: 1.9 km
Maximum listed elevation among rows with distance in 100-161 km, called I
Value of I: 52.51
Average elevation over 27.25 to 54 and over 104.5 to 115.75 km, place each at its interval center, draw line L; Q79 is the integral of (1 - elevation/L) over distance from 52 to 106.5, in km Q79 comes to 2.6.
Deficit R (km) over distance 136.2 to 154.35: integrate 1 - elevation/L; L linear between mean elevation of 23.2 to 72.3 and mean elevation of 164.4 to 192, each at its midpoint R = 1.7 km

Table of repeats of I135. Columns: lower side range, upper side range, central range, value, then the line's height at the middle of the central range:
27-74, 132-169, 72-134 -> -3.79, 43.1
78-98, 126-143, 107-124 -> -1.71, 43.7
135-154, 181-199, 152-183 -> -1.43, 44.2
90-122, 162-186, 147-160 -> 1.01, 47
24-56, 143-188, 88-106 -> -0.86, 43.6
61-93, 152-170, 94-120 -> -2.03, 44.2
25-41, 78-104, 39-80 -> 0.34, 43.3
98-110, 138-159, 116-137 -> 0.11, 45.5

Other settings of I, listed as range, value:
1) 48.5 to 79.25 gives 44.72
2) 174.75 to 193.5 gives 49.34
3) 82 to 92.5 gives 44.46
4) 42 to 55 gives 43.82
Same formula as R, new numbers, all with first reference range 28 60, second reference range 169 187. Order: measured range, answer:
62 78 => -0.20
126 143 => 0.79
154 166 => 0.29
